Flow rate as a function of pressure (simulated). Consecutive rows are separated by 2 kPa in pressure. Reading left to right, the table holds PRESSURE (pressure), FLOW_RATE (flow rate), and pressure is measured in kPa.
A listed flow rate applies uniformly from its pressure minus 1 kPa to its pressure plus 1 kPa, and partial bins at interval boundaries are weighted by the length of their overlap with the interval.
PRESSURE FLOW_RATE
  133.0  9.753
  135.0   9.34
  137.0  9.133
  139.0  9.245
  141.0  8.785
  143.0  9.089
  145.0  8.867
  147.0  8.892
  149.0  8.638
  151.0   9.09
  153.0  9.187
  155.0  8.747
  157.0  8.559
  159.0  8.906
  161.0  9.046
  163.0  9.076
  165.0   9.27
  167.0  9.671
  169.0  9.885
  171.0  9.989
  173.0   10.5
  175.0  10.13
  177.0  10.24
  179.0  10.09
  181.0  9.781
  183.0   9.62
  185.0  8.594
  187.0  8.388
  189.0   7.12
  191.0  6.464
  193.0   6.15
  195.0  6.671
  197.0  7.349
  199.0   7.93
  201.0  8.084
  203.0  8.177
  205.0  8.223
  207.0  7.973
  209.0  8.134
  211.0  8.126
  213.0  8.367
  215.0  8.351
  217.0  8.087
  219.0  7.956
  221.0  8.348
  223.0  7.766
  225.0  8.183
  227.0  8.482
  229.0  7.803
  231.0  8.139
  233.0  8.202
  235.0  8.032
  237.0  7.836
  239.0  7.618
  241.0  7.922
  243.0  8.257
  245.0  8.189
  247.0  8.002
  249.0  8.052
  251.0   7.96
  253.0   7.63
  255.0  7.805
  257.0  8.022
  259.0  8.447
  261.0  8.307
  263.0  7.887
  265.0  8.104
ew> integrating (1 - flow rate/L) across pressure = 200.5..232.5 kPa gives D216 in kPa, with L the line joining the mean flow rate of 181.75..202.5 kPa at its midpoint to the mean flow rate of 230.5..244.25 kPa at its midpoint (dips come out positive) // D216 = -1.2 kPa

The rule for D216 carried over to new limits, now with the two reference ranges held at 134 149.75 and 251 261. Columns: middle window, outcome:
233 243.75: 0.3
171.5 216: 0.8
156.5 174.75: -1.4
